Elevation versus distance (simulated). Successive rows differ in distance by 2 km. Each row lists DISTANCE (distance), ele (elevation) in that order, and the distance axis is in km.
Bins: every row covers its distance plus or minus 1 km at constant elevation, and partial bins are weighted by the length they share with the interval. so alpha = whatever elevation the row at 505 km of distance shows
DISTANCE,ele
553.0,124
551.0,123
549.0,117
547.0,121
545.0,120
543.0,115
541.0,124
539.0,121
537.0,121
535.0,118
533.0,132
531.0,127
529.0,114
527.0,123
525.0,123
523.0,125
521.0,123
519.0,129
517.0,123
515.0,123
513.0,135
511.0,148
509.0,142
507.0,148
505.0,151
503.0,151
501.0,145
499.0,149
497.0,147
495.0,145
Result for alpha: 151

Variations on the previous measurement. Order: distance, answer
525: 123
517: 123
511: 148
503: 151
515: 123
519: 129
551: 123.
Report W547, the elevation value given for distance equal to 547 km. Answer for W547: 121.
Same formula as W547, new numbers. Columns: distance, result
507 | 148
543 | 115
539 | 121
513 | 135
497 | 147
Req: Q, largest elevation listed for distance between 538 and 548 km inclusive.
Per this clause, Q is 124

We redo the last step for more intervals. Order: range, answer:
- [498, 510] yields 151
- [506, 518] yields 148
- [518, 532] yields 129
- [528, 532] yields 127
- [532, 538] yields 132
